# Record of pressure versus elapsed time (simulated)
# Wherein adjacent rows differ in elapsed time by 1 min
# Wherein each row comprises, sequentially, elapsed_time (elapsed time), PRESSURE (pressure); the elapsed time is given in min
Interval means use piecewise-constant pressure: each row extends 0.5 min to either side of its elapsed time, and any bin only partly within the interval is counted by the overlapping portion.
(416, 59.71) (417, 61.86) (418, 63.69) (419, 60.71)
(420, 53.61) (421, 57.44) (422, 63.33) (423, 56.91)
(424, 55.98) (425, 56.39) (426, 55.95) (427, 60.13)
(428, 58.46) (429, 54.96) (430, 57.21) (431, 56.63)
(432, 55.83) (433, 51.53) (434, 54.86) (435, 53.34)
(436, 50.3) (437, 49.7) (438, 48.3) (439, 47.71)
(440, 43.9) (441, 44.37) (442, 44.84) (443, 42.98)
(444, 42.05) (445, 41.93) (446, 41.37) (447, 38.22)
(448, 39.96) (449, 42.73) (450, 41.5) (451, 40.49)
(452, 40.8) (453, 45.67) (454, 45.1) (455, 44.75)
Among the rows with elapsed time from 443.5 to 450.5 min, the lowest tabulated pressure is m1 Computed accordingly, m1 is 38.22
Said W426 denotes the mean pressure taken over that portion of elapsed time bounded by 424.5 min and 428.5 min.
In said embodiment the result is 57.7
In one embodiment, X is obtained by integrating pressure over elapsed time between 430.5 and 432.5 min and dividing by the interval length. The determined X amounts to 56.2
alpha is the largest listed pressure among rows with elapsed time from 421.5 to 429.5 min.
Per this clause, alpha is 63.33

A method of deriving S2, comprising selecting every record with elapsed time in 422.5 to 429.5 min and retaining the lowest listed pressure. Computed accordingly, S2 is 54.96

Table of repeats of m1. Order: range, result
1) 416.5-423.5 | 53.61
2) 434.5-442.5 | 43.9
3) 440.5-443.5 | 42.98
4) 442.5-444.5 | 42.05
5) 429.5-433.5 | 51.53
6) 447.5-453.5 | 39.96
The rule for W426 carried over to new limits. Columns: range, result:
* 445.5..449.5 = 40.6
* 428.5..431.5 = 56.3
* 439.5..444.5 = 43.6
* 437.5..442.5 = 45.8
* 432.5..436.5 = 52.5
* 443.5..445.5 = 42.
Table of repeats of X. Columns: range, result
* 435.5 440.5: 48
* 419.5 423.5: 57.8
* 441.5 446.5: 42.6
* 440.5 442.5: 44.6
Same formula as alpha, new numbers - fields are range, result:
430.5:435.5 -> 56.63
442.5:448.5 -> 42.98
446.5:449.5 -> 42.73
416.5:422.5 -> 63.69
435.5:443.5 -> 50.3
